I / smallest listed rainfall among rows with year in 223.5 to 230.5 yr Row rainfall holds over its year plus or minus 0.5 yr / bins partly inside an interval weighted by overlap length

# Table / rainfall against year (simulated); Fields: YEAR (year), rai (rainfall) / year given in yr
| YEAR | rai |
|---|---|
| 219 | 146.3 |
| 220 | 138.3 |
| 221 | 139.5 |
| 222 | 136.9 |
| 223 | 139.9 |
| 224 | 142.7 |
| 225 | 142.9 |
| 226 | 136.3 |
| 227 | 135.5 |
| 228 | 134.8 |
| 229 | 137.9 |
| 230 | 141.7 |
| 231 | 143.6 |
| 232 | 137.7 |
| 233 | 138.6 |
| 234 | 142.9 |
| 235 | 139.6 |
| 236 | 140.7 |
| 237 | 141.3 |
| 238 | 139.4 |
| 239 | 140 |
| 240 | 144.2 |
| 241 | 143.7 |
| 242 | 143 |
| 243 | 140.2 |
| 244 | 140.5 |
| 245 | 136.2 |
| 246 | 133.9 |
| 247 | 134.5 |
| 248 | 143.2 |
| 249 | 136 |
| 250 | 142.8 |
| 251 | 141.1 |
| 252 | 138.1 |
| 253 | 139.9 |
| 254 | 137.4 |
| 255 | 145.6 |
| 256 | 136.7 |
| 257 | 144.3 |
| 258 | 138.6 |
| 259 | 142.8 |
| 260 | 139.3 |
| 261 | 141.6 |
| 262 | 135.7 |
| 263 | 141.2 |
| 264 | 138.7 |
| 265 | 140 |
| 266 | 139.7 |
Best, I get 134.8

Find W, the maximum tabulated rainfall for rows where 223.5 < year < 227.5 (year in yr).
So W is 142.9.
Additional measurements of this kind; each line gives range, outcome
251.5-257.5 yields 145.6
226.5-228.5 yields 135.5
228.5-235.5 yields 143.6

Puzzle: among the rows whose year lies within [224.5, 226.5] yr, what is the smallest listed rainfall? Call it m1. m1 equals 136.3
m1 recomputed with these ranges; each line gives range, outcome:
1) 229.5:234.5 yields 137.7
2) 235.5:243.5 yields 139.4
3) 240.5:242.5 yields 143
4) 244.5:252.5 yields 133.9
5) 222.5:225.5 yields 139.9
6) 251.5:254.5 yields 137.4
